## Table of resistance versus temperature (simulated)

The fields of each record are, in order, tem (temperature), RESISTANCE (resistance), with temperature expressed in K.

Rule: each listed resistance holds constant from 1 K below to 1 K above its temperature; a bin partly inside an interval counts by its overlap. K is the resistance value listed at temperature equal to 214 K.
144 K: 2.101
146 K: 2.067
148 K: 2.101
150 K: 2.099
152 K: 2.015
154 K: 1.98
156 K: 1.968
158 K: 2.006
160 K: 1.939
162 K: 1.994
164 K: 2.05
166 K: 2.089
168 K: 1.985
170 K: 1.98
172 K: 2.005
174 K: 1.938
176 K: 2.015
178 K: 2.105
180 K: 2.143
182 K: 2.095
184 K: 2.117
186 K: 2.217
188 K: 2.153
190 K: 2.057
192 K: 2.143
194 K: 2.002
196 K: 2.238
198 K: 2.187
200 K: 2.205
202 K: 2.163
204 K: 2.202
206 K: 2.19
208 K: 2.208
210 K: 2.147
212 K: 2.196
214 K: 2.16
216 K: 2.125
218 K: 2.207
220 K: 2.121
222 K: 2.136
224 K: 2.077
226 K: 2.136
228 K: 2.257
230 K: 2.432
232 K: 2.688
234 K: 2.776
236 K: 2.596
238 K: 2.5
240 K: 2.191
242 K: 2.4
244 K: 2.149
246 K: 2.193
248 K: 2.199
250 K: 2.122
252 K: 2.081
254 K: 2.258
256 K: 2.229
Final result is 2.16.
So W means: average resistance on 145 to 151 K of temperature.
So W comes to 2.09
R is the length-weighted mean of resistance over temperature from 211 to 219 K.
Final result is 2.17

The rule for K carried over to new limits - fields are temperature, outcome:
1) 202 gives 2.163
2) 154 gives 1.98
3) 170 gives 1.98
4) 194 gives 2.002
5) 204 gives 2.202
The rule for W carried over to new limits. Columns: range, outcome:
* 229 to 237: 2.62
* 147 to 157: 2.03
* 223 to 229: 2.16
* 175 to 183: 2.09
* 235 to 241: 2.43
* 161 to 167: 2.04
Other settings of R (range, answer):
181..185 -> 2.11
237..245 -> 2.31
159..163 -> 1.97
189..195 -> 2.07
